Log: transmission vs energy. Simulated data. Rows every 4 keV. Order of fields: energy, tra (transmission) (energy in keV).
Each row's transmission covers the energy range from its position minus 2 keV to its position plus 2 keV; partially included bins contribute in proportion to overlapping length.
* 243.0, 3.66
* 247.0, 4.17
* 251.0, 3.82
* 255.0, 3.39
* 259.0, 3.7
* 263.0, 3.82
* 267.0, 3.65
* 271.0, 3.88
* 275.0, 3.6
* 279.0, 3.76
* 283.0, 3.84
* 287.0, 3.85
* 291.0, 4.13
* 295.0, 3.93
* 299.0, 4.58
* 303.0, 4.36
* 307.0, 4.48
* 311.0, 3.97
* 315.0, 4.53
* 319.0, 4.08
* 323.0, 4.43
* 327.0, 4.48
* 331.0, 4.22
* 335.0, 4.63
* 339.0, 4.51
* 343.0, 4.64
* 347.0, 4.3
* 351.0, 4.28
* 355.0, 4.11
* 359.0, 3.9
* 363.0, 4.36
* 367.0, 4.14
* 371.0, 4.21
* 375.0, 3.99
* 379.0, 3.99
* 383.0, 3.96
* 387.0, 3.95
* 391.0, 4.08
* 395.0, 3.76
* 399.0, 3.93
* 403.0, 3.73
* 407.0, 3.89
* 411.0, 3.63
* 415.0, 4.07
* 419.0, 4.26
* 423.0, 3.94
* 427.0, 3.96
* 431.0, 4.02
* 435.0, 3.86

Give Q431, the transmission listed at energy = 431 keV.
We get 4.02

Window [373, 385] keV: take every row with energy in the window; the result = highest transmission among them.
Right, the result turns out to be 3.99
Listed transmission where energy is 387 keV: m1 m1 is 3.95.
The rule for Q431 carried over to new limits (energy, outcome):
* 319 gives 4.08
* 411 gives 3.63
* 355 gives 4.11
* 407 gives 3.89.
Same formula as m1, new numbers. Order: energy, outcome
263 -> 3.82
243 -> 3.66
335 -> 4.63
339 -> 4.51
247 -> 4.17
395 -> 3.76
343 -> 4.64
